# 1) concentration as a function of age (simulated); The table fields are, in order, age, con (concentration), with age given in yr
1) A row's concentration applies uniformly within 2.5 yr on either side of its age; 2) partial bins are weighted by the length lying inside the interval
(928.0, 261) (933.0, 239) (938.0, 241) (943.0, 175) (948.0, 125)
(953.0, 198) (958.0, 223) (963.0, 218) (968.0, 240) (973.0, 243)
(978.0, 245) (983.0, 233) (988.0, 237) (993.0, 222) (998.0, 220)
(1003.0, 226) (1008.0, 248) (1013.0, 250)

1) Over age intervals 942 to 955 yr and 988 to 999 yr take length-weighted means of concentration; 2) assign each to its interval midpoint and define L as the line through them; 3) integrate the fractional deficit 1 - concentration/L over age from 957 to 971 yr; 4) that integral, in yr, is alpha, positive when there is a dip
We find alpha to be -3.29 yr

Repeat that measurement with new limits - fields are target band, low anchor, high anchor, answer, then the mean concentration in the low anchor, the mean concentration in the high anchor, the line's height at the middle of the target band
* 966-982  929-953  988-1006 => -2.0 yr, 199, 225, 215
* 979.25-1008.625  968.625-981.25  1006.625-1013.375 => 1.9 yr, 243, 249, 246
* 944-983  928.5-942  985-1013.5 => 3.6 yr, 236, 233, 234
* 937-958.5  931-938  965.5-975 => 4.8 yr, 240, 241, 240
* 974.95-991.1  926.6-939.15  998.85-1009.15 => -0.1 yr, 246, 233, 237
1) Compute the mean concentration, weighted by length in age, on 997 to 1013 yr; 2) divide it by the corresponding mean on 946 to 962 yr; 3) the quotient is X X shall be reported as 1.26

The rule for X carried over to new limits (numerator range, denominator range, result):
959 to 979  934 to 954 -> 1.25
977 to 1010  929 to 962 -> 1.14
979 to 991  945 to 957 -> 1.39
